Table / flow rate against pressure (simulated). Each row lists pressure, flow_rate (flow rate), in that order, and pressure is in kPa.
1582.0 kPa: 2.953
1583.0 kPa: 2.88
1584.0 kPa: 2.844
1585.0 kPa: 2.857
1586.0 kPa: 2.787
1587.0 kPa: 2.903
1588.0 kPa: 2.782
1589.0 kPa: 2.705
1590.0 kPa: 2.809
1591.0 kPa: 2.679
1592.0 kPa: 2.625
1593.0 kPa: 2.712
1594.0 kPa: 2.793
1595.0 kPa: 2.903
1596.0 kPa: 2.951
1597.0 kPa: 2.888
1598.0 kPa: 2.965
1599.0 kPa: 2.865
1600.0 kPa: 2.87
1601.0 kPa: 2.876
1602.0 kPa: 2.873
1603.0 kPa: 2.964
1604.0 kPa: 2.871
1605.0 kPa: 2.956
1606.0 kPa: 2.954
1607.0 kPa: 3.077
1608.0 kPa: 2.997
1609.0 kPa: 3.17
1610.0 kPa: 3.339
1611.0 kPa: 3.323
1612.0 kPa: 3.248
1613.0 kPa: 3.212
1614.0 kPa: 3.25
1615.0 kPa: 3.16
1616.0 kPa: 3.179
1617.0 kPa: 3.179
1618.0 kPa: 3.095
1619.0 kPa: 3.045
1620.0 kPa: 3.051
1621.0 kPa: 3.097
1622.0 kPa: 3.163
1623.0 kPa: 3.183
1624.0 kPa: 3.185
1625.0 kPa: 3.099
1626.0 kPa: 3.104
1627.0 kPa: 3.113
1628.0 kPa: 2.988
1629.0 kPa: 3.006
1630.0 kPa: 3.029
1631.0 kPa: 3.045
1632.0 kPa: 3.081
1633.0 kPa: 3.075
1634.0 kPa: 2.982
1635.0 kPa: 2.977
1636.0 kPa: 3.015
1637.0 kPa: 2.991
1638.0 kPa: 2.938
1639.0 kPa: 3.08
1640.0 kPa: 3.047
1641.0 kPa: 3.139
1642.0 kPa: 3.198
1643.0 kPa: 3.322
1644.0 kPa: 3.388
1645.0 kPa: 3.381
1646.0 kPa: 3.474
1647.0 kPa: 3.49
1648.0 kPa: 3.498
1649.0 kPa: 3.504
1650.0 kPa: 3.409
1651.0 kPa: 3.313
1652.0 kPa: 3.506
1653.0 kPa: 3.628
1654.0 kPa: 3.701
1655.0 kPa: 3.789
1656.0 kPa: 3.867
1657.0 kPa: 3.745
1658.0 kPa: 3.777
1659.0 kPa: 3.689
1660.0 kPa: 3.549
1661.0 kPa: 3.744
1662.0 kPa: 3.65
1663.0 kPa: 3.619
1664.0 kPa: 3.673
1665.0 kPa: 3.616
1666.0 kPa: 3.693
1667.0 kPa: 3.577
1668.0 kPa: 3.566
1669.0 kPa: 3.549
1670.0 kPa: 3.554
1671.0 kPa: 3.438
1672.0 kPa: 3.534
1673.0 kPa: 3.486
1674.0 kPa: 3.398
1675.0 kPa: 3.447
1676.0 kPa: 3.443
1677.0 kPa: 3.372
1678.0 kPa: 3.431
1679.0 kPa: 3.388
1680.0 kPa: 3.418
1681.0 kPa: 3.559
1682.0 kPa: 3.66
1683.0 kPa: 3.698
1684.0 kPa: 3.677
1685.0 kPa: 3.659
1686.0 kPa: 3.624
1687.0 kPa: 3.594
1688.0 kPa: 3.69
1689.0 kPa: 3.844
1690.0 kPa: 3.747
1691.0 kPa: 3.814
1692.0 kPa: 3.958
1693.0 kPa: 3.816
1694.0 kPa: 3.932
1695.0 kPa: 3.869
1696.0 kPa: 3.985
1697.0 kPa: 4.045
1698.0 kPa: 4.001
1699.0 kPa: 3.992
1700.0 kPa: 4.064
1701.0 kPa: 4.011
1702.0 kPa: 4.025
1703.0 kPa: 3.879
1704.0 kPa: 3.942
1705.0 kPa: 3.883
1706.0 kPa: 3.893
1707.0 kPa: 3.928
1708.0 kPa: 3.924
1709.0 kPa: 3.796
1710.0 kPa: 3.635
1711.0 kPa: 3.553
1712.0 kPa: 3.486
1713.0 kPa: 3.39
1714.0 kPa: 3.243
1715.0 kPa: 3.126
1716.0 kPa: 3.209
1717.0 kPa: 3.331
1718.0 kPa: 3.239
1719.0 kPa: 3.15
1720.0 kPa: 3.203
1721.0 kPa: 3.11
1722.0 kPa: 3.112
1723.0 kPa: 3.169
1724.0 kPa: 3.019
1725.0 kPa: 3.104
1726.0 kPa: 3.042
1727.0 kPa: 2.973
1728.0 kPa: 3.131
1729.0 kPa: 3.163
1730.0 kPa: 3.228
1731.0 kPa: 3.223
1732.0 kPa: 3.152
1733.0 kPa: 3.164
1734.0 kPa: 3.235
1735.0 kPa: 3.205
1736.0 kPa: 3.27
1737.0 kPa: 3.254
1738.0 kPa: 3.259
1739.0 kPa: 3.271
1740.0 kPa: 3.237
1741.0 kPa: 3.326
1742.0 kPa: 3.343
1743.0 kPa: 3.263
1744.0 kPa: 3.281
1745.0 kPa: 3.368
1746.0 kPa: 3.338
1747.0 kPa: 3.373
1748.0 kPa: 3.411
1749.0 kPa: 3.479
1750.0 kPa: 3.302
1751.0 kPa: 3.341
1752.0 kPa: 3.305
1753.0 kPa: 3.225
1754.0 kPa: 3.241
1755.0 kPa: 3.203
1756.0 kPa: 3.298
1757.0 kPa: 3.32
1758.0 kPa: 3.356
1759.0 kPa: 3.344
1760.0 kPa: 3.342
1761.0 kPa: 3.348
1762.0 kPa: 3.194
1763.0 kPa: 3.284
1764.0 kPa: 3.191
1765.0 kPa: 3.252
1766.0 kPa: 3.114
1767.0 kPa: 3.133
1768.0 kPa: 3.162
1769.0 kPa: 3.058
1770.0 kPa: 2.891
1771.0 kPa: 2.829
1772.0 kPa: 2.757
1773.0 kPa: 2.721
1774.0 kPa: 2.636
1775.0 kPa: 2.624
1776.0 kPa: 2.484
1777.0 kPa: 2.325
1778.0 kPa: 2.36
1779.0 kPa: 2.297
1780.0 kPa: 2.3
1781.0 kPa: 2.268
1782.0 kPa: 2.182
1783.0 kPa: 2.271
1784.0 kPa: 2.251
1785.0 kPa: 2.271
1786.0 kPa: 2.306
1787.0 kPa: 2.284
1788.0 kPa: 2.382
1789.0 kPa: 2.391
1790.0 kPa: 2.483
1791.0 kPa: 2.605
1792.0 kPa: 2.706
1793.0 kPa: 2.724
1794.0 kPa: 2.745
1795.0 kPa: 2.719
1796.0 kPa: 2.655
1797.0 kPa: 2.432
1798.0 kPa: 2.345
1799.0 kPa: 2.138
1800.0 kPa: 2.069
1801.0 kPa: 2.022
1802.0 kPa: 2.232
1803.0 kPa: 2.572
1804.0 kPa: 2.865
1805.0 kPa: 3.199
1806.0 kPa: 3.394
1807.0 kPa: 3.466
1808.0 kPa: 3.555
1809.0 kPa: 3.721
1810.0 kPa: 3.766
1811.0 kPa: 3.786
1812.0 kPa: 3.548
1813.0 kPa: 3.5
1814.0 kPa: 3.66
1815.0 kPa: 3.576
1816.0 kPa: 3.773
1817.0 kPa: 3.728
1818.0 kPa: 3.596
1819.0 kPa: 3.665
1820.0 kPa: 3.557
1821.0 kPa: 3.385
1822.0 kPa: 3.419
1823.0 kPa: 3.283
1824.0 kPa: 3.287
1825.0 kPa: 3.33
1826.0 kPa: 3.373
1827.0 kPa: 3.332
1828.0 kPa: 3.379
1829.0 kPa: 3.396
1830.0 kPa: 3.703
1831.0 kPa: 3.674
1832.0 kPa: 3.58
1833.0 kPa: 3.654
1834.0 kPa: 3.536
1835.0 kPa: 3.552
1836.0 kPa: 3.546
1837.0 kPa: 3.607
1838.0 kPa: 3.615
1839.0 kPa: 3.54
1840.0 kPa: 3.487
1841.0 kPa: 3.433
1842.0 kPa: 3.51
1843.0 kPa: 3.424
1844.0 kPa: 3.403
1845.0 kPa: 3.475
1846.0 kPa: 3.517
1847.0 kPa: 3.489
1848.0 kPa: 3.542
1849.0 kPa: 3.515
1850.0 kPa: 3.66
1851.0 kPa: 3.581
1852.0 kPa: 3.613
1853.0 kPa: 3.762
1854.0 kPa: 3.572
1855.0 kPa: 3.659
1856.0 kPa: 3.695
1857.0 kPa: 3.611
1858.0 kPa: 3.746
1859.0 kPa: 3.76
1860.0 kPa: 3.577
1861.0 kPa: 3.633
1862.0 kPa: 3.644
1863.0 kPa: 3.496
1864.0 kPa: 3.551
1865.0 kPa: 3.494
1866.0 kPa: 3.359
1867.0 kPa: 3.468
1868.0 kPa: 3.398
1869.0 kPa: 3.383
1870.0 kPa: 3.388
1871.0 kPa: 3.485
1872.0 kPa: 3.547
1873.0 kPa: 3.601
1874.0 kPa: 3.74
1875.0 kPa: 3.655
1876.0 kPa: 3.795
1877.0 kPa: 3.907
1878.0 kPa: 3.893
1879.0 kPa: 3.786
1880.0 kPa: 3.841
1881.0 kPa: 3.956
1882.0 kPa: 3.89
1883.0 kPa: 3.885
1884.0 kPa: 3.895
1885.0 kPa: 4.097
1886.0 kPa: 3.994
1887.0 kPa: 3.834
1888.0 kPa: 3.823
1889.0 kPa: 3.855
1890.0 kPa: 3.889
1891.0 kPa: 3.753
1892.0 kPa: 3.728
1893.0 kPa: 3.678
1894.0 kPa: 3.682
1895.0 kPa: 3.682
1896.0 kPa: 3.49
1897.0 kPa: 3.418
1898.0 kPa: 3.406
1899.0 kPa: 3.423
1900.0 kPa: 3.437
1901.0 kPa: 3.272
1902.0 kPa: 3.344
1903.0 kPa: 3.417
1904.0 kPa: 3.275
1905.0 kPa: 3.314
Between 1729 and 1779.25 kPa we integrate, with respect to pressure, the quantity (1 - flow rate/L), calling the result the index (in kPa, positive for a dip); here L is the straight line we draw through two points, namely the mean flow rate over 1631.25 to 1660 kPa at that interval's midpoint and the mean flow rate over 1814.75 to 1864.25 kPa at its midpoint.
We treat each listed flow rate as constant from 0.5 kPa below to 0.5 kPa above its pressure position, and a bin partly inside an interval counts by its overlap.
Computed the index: 4.7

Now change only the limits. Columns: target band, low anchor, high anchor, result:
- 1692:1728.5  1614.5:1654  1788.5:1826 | -4.9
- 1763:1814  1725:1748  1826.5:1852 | 9.5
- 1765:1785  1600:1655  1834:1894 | 4.9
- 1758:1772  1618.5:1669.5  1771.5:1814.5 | -1.7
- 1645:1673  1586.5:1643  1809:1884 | -4.2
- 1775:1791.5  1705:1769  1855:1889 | 5.2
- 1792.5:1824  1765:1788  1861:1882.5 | -2.1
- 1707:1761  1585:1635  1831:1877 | 0.0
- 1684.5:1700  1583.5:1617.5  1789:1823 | -4.3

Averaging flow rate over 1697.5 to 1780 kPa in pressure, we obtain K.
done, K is 3.27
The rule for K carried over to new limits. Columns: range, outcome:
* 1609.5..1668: 3.32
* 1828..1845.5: 3.53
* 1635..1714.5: 3.6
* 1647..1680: 3.56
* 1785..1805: 2.47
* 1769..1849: 3.05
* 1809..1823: 3.6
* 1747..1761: 3.32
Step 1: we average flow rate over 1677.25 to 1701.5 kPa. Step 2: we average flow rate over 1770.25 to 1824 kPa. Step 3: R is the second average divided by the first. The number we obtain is 0.76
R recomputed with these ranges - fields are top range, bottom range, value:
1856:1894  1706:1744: 1.13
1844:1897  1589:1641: 1.21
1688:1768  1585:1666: 1.08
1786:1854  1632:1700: 0.92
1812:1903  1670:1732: 1.01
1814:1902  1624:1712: 1.02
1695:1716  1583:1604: 1.33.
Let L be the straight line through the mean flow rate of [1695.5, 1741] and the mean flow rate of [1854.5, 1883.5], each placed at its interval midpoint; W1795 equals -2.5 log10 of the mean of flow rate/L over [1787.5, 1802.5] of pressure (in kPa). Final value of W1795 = 0.406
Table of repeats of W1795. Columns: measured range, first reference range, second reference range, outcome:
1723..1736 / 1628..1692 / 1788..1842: 0.07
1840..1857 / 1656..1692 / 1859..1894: 0.04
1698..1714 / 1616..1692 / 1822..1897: -0.11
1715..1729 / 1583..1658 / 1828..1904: 0.06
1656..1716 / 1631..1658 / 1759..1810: -0.17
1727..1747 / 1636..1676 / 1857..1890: 0.10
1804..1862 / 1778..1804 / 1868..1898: -0.19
